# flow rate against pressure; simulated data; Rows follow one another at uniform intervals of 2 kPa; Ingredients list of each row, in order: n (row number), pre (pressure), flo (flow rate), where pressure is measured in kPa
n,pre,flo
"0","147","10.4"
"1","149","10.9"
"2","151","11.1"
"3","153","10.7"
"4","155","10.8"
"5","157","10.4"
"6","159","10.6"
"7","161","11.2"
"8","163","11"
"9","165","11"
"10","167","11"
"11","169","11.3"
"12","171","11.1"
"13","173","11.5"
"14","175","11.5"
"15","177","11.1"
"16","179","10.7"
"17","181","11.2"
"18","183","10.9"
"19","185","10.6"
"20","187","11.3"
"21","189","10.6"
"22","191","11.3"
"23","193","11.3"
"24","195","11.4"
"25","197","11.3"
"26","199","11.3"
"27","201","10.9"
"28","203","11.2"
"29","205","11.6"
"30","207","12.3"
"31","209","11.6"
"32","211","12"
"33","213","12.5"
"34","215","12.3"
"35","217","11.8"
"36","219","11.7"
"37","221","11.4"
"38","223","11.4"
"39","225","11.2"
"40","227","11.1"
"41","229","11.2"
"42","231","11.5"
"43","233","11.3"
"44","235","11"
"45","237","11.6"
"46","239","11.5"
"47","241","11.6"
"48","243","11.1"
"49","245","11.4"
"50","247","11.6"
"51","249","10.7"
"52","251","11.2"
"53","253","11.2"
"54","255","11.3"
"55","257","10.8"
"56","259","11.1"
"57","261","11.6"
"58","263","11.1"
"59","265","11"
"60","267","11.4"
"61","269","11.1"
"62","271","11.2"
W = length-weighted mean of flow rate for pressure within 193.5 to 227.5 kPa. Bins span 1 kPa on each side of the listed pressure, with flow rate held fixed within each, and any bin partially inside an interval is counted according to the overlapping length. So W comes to 11.6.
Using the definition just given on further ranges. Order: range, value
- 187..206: 11.2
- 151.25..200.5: 11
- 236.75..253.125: 11.3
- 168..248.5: 11.4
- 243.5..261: 11.2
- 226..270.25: 11.2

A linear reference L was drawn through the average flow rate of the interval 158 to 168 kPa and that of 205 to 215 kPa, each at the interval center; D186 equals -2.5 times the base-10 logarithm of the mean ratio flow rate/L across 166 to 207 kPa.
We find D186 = 0.03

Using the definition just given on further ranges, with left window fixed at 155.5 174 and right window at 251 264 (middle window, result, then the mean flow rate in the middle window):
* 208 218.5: -0.09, 12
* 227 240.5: -0.02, 11.3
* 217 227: -0.03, 11.4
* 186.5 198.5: -0.01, 11.2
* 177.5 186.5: 0.01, 10.9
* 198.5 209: -0.04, 11.5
